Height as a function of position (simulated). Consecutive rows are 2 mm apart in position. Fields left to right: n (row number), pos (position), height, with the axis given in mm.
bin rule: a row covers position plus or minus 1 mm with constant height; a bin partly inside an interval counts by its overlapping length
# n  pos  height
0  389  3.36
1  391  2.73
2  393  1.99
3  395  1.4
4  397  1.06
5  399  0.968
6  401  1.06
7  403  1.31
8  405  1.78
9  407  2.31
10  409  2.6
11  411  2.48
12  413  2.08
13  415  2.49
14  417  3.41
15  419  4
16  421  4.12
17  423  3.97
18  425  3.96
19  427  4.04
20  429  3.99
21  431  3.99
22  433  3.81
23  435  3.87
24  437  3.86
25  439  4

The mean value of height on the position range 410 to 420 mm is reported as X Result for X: 2.89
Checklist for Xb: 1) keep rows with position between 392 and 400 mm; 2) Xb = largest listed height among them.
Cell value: 1.99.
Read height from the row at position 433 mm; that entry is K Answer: 3.81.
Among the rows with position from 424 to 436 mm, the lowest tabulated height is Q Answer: 3.81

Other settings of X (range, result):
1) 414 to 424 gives 3.6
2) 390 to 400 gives 1.63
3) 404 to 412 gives 2.29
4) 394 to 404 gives 1.16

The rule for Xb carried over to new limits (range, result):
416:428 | 4.12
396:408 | 2.31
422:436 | 4.04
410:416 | 2.49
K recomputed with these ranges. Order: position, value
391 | 2.73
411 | 2.48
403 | 1.31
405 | 1.78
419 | 4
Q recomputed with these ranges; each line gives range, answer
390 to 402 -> 0.968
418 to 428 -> 3.96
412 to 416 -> 2.08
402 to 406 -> 1.31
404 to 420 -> 1.78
